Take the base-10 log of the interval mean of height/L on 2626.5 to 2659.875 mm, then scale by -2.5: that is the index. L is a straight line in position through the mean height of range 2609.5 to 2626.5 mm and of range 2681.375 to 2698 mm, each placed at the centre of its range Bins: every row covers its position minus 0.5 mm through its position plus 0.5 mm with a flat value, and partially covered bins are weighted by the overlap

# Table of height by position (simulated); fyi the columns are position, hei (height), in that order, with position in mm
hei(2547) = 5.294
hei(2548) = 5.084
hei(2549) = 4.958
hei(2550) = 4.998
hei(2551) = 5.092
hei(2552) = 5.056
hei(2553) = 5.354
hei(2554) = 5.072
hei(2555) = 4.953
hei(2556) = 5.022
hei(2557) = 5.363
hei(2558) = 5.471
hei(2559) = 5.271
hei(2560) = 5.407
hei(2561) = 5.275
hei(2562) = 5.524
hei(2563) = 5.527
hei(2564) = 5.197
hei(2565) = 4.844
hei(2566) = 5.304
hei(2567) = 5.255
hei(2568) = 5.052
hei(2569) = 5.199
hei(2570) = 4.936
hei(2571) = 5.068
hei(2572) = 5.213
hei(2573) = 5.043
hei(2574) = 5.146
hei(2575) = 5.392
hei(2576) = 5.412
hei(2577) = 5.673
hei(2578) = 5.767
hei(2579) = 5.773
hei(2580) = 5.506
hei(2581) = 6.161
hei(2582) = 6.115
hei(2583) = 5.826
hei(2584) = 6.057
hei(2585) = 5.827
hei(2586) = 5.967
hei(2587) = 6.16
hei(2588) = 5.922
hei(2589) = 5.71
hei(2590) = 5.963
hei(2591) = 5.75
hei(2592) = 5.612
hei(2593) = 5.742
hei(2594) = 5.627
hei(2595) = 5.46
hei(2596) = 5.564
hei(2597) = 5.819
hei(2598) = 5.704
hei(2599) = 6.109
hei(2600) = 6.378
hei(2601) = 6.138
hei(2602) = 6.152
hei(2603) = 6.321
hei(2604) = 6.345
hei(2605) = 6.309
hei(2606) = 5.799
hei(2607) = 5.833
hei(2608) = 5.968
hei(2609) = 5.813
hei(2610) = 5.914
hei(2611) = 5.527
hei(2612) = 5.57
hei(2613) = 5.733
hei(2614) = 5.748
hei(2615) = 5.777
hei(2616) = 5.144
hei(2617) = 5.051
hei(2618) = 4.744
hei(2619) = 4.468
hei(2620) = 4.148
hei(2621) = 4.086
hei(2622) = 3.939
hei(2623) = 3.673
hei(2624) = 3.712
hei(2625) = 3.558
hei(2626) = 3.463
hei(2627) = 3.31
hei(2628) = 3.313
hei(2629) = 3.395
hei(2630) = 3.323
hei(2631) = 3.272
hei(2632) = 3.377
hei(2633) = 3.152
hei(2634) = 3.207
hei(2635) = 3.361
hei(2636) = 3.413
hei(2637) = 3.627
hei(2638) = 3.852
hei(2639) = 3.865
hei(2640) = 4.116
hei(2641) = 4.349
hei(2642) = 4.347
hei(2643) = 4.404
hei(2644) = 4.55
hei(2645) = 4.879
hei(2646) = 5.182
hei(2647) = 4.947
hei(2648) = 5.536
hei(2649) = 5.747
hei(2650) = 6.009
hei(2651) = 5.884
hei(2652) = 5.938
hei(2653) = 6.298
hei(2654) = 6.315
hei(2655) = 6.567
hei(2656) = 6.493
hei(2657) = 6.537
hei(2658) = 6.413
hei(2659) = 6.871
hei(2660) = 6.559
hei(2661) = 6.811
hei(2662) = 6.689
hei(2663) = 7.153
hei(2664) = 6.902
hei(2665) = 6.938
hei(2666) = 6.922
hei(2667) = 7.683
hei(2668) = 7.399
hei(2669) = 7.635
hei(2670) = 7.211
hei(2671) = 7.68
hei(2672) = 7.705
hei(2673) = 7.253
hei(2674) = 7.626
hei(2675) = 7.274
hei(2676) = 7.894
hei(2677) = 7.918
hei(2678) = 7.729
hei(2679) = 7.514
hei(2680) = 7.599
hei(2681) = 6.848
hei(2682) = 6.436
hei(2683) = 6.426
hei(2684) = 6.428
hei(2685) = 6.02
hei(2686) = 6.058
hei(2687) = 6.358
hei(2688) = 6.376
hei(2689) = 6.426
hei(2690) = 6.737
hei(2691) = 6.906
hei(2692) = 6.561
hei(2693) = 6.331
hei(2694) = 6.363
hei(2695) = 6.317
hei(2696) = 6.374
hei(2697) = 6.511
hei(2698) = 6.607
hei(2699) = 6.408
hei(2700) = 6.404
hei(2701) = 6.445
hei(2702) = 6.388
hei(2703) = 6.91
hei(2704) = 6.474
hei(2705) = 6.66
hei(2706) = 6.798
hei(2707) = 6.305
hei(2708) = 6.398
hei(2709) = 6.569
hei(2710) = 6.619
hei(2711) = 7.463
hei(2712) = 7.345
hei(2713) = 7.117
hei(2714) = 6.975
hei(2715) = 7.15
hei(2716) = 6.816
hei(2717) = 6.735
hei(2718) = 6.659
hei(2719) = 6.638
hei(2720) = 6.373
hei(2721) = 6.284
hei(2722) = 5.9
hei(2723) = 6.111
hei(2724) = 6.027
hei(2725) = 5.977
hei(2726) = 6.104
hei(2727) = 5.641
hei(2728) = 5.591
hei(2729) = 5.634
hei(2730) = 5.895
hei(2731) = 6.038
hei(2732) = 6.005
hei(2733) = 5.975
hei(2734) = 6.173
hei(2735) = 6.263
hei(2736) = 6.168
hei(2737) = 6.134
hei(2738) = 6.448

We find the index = 0.13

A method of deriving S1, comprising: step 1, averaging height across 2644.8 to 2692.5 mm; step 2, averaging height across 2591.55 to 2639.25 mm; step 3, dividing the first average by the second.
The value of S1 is 1.4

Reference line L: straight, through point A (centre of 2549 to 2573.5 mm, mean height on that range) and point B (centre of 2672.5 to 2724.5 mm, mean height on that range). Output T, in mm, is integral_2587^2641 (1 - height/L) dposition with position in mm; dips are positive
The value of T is 7.9 mm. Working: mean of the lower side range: 5.18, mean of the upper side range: 6.71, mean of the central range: 4.89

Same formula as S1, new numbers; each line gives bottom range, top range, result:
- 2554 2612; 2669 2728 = 1.19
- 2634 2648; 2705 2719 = 1.61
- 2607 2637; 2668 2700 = 1.59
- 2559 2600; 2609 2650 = 0.78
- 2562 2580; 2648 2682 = 1.31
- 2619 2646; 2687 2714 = 1.74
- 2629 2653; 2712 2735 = 1.43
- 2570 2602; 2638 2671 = 1.05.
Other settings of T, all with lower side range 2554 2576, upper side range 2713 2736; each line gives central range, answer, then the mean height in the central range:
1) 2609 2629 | 3.53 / 4.57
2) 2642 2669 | -1.88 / 6.21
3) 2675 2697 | -2.78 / 6.75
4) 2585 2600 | -1.18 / 5.81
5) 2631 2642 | 3.93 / 3.65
